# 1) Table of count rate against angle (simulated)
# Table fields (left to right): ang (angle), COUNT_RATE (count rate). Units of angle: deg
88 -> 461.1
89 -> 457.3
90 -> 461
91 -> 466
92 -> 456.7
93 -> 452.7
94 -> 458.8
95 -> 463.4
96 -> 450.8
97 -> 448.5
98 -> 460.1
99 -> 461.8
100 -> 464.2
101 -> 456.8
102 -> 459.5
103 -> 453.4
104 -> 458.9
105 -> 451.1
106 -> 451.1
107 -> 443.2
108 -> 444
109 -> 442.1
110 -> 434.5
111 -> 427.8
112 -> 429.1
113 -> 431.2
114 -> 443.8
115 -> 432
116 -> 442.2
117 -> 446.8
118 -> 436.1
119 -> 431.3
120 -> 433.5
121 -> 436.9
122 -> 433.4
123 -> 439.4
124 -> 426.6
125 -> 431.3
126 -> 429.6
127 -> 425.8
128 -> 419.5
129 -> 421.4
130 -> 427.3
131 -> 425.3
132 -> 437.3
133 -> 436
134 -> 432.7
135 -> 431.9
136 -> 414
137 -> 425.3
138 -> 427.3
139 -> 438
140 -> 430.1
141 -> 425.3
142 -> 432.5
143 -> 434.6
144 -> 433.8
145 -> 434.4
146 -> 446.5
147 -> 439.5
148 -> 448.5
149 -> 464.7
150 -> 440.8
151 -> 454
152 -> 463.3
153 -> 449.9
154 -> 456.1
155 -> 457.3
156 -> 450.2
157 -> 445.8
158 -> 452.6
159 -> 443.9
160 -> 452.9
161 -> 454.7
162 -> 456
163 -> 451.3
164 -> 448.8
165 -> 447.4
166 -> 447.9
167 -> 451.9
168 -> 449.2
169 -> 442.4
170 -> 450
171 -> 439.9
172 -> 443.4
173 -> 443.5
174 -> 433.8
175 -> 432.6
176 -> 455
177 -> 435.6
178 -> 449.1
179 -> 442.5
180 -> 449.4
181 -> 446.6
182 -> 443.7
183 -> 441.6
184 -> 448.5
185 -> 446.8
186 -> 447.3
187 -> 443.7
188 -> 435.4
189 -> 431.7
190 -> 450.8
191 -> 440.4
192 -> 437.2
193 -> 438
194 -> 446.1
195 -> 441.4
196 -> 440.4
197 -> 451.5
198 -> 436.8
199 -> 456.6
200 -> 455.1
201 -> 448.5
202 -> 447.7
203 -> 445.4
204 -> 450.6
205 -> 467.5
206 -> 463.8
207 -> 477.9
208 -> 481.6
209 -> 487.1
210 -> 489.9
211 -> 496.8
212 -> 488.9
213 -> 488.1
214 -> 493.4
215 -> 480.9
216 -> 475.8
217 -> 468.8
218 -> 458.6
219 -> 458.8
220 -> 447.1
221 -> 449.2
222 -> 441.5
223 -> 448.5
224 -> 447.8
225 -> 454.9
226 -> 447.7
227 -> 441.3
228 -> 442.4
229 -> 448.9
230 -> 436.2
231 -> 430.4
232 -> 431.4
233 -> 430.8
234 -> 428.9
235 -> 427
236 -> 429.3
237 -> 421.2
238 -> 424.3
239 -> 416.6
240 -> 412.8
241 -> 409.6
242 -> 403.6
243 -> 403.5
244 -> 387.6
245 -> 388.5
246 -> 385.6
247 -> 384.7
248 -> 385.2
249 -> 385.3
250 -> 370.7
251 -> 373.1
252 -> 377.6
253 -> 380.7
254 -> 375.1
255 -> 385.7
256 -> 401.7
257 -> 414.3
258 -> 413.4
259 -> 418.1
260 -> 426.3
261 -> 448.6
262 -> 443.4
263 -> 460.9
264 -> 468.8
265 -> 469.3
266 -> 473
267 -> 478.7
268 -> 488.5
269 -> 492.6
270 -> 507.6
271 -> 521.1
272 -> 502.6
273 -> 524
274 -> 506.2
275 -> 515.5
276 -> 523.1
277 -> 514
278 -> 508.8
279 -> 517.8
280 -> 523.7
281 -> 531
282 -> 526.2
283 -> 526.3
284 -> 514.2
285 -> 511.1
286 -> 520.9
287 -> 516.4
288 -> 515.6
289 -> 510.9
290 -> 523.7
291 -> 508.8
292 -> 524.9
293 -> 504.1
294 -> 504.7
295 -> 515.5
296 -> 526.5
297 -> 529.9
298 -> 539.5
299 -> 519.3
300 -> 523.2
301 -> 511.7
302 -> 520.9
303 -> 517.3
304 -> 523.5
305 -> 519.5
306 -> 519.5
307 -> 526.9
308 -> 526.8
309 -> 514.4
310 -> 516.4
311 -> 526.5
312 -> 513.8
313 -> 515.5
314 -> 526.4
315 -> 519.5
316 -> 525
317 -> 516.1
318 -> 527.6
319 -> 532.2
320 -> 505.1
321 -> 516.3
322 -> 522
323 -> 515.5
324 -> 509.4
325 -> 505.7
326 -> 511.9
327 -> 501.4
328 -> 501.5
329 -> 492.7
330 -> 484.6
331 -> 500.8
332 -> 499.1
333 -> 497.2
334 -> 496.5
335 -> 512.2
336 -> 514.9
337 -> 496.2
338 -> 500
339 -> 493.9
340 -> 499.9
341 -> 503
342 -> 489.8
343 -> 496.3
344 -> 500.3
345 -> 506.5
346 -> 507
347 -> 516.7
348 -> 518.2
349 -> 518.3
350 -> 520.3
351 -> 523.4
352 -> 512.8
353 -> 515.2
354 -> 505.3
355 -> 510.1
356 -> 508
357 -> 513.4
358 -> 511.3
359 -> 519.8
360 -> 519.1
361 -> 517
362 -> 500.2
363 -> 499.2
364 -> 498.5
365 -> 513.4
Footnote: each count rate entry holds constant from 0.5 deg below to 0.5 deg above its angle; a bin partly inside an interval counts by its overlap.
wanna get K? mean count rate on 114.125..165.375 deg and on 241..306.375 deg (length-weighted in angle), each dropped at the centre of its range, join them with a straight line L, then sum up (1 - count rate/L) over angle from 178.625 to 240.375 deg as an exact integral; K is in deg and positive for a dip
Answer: 1.0 deg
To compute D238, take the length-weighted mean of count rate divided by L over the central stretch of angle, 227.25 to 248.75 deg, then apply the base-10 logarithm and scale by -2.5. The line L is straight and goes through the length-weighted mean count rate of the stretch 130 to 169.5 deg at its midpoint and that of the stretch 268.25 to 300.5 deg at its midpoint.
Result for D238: 0.18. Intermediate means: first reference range 443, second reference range 517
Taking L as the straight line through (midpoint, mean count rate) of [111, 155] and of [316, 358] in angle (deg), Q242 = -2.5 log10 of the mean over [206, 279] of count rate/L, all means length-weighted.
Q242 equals 0.07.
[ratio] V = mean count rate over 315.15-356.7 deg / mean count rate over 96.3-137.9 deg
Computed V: 1.16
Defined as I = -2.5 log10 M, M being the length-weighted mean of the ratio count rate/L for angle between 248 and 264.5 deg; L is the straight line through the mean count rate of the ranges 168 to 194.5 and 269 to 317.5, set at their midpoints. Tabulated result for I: 0.21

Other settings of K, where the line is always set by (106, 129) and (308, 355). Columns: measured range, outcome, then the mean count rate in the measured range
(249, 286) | 1.56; 467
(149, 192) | 0.59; 447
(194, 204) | 0.35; 447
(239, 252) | 2.39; 391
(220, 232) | 0.73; 444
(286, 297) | -0.45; 516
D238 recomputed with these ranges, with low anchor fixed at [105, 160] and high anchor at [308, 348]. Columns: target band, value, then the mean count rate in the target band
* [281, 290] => -0.05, 519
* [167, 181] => 0.02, 444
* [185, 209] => 0.03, 450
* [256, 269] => 0.08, 450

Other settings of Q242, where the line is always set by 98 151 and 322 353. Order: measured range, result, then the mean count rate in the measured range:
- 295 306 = -0.06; 523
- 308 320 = -0.05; 521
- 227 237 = 0.09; 434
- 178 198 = 0.04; 443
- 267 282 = -0.06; 512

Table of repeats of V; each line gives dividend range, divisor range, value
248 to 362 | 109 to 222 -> 1.11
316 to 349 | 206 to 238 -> 1.11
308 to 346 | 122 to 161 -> 1.16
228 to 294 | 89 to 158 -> 1.03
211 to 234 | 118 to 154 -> 1.05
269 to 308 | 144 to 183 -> 1.16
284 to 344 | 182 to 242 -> 1.14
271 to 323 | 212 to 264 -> 1.22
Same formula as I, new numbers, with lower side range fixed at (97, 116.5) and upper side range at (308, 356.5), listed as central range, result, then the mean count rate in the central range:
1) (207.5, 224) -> 0.01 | 471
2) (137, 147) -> 0.06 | 433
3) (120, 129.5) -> 0.05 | 430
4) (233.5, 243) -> 0.16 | 418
